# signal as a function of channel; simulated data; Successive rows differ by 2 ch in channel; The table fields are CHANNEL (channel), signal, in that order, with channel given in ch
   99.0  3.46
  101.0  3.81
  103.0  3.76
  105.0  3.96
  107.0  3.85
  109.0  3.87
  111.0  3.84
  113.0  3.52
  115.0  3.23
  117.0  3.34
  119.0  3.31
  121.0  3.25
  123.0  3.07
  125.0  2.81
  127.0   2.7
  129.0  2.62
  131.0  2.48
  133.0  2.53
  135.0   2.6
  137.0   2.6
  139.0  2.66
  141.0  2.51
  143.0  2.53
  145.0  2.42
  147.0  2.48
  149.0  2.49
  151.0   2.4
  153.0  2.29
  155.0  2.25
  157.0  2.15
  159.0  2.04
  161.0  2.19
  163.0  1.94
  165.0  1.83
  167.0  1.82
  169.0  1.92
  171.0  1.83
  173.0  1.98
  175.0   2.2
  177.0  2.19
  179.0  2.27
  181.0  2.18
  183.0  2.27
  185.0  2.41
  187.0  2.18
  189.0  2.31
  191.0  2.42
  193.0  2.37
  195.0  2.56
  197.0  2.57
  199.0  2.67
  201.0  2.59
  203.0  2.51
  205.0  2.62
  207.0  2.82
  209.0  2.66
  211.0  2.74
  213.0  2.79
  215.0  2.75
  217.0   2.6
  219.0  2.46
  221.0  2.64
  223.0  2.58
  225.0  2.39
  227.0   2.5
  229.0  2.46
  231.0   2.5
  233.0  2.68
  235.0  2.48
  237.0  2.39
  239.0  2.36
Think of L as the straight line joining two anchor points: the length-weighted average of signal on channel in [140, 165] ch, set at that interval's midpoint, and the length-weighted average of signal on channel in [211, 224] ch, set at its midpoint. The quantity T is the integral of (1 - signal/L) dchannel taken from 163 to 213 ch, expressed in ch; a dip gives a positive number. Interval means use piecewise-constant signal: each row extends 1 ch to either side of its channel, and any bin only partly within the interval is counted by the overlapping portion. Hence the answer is 3.2 ch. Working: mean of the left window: 2.29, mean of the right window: 2.64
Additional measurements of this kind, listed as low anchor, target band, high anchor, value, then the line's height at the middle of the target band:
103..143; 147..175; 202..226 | 7.7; 2.9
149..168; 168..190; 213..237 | 1.0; 2.25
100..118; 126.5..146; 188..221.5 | 4.7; 3.38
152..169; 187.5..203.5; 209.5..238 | -1.0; 2.34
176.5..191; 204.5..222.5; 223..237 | -1.9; 2.42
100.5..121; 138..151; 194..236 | 3.1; 3.29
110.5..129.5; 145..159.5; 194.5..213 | 3.2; 2.97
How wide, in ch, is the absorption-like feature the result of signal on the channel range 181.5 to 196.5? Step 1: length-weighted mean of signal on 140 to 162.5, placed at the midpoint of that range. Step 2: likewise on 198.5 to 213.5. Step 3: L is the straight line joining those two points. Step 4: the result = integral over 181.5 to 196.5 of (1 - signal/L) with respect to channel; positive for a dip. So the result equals 1.2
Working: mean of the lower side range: 2.33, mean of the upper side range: 2.67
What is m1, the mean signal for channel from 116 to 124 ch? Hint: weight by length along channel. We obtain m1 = 3.24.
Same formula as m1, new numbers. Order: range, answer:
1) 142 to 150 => 2.48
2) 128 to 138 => 2.57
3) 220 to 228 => 2.53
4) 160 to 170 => 1.94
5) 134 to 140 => 2.62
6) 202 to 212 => 2.67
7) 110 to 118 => 3.48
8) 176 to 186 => 2.26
